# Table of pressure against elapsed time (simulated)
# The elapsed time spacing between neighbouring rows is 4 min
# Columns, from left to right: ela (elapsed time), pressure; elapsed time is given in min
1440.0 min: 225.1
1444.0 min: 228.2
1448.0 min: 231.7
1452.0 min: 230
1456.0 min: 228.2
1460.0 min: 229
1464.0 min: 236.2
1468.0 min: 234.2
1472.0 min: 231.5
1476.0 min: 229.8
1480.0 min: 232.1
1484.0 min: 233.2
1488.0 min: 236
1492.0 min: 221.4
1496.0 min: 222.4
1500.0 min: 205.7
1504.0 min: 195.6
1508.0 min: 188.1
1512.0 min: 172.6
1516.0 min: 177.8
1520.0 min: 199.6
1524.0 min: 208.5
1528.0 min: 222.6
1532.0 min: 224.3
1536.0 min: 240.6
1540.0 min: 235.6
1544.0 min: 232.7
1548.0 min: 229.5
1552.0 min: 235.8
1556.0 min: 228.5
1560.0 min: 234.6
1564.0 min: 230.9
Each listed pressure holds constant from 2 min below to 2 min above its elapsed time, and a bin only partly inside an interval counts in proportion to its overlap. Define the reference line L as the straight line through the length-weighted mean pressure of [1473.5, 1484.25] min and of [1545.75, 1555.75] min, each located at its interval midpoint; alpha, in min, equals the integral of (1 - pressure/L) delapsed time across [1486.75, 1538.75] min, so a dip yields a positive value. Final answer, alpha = 5.1 min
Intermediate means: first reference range 231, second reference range 232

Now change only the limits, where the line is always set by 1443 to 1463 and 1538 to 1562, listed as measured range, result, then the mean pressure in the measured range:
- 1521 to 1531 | 0.74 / 215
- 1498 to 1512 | 2.32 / 193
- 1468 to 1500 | 0.34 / 228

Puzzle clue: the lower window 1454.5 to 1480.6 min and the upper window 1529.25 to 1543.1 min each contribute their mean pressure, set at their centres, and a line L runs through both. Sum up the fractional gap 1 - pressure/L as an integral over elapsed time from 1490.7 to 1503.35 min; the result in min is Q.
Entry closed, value 1.0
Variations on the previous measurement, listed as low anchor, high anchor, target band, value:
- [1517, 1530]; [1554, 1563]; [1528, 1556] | -1.50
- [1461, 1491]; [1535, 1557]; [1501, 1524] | 4.32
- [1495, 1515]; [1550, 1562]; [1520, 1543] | -1.03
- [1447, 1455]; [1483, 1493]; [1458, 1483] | -0.17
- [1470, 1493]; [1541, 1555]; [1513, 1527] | 2.19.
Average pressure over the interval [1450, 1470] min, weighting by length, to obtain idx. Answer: 232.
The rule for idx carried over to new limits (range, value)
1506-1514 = 180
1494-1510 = 203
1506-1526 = 189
